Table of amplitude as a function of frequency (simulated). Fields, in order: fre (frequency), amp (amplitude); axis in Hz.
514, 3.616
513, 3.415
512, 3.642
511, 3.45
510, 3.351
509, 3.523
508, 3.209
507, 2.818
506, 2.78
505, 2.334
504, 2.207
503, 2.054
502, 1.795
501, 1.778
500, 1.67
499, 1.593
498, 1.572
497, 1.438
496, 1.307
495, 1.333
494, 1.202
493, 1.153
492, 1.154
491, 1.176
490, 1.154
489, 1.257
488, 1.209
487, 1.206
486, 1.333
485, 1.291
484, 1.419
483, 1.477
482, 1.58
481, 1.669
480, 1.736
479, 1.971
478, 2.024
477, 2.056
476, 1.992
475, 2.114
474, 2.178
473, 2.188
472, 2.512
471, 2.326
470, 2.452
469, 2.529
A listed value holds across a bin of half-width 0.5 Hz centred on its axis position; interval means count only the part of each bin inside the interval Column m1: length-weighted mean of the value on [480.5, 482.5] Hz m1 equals 1.62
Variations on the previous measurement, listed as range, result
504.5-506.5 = 2.56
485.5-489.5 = 1.25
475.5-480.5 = 1.96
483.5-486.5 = 1.35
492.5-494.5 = 1.18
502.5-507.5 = 2.44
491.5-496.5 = 1.23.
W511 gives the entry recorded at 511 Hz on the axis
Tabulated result 3.45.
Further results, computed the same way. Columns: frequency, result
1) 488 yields 1.209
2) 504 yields 2.207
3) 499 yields 1.593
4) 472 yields 2.512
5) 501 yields 1.778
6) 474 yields 2.178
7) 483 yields 1.477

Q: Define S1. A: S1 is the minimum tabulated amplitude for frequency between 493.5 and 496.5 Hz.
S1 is 1.202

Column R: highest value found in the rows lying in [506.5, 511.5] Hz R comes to 3.523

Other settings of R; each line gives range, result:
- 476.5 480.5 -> 2.056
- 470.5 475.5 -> 2.512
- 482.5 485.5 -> 1.477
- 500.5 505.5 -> 2.334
